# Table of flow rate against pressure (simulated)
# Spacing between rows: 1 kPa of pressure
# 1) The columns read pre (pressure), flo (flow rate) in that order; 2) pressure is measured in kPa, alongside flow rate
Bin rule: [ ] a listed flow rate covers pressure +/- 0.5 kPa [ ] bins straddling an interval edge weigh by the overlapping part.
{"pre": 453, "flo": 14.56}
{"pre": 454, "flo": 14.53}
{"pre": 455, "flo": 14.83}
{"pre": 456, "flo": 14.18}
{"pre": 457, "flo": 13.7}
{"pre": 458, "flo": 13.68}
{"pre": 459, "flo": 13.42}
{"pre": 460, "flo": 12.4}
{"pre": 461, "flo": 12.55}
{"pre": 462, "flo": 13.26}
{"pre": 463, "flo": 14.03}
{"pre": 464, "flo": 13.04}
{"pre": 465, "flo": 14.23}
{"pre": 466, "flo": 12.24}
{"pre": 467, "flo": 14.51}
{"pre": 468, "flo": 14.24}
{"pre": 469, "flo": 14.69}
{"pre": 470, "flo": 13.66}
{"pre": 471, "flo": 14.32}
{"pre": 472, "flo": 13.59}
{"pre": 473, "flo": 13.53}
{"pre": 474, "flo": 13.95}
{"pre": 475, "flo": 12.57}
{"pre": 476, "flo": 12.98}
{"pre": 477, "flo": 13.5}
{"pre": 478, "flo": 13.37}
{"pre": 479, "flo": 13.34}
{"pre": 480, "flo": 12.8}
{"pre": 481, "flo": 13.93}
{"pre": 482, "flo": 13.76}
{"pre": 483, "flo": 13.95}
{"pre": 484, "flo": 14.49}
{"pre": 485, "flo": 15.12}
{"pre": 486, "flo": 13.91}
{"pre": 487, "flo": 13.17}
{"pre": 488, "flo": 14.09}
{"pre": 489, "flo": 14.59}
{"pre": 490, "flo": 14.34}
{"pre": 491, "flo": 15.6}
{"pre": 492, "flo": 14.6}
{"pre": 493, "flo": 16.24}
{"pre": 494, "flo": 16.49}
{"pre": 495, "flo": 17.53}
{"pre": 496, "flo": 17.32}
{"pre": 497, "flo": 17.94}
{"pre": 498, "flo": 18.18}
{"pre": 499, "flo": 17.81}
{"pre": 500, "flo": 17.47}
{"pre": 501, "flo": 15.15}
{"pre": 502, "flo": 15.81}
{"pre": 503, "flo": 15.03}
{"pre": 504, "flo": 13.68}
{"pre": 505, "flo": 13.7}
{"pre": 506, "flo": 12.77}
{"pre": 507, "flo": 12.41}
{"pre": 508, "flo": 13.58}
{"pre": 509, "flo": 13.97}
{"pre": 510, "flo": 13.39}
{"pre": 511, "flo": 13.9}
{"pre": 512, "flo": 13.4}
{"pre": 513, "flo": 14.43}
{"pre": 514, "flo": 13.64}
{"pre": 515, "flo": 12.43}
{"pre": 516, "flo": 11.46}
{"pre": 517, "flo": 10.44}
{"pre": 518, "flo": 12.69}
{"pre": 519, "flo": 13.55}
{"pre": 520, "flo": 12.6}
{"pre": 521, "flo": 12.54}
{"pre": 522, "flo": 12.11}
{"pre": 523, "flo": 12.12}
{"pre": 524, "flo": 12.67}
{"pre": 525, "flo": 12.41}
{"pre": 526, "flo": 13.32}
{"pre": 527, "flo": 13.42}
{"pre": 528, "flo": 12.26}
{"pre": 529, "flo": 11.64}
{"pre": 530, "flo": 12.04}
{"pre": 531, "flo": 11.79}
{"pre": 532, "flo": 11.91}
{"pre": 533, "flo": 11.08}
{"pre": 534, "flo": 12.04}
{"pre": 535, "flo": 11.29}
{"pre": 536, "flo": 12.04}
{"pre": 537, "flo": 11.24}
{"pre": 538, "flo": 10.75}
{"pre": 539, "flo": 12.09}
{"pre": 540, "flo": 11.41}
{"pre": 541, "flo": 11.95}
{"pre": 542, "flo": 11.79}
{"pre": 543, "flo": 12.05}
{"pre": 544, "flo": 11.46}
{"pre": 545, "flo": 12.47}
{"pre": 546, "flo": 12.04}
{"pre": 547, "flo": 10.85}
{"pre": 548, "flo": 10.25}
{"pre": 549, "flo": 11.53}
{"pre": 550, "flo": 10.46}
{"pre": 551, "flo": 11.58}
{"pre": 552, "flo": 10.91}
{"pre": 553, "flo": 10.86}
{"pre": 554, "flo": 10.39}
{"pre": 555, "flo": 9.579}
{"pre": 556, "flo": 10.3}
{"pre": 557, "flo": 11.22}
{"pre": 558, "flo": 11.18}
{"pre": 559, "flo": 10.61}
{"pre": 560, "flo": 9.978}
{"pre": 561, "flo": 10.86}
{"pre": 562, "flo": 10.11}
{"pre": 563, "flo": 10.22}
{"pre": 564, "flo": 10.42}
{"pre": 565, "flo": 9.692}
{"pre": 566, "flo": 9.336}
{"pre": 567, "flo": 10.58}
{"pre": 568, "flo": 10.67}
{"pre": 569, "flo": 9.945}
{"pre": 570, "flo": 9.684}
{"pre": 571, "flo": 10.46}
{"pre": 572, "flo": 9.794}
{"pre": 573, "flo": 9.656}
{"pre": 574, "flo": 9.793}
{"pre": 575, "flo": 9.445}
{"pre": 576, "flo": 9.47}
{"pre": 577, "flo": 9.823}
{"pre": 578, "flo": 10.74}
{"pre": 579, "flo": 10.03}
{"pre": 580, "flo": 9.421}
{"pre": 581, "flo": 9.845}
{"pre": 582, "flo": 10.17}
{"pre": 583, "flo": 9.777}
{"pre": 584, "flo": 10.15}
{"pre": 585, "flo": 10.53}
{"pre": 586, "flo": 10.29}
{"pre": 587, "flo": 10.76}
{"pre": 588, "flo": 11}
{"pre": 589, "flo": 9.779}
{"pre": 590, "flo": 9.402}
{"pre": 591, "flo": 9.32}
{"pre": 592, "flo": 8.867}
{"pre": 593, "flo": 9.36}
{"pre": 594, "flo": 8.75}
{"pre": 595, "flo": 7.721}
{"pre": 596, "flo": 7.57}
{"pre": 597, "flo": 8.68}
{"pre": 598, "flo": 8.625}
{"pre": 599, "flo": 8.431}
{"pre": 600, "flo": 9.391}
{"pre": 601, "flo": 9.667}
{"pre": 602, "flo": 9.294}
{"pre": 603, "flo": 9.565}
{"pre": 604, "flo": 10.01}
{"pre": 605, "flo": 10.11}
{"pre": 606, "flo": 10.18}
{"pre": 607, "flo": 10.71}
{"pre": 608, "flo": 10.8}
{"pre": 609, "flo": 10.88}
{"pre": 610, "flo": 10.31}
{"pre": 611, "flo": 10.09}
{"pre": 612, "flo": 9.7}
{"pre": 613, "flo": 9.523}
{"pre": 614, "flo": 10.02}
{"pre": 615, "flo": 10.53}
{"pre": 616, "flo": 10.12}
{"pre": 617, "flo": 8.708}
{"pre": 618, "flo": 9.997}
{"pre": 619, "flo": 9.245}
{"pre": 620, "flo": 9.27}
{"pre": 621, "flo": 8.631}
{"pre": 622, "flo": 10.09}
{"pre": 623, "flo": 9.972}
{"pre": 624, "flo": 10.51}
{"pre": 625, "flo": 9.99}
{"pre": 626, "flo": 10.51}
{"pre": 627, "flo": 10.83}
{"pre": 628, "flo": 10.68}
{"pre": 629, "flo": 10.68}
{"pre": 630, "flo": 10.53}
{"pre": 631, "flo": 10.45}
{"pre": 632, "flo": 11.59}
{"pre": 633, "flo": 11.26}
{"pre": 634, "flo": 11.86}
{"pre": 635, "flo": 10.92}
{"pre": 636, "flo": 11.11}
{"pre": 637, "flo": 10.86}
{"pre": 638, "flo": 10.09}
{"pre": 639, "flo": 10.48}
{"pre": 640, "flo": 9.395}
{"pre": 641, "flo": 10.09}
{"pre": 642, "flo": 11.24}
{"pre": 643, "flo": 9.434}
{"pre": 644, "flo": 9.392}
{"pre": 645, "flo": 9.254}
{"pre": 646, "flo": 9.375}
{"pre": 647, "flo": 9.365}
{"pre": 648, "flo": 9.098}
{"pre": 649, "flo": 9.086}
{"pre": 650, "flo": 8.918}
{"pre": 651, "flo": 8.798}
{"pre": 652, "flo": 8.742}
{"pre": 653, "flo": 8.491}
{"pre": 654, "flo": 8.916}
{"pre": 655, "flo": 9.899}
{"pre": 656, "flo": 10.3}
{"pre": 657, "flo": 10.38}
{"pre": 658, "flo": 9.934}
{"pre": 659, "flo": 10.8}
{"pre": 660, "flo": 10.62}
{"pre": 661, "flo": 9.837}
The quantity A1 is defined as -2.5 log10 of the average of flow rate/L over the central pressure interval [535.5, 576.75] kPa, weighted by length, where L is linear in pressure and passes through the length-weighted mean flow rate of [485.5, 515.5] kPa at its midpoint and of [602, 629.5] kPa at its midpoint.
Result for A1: 0.17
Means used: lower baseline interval 14.9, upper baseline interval 10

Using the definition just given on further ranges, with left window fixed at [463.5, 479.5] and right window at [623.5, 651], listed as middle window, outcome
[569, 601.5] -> 0.18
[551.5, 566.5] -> 0.14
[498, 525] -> -0.07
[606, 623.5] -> 0.08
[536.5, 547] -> 0.04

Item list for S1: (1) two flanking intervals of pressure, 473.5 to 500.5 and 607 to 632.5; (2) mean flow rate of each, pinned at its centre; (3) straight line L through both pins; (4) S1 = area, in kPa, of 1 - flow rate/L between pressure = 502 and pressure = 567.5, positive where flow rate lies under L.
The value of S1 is 6.8 kPa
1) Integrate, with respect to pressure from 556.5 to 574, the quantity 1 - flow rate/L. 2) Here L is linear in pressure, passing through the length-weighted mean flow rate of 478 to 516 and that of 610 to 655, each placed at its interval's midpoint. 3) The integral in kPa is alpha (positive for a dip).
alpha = 2.9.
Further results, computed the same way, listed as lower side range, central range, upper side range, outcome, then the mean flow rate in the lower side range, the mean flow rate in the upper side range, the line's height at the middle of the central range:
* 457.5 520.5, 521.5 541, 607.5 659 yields 1.4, 14.1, 10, 12.9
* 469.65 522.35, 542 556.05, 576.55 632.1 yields 1.1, 14.2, 9.84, 12.1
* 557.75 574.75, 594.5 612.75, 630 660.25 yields 1.0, 10.2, 10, 10.1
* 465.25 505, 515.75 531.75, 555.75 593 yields 0.5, 14.7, 10.1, 12.7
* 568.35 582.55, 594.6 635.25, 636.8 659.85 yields -0.7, 9.88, 9.67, 9.77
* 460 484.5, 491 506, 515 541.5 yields -3.7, 13.6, 12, 12.9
